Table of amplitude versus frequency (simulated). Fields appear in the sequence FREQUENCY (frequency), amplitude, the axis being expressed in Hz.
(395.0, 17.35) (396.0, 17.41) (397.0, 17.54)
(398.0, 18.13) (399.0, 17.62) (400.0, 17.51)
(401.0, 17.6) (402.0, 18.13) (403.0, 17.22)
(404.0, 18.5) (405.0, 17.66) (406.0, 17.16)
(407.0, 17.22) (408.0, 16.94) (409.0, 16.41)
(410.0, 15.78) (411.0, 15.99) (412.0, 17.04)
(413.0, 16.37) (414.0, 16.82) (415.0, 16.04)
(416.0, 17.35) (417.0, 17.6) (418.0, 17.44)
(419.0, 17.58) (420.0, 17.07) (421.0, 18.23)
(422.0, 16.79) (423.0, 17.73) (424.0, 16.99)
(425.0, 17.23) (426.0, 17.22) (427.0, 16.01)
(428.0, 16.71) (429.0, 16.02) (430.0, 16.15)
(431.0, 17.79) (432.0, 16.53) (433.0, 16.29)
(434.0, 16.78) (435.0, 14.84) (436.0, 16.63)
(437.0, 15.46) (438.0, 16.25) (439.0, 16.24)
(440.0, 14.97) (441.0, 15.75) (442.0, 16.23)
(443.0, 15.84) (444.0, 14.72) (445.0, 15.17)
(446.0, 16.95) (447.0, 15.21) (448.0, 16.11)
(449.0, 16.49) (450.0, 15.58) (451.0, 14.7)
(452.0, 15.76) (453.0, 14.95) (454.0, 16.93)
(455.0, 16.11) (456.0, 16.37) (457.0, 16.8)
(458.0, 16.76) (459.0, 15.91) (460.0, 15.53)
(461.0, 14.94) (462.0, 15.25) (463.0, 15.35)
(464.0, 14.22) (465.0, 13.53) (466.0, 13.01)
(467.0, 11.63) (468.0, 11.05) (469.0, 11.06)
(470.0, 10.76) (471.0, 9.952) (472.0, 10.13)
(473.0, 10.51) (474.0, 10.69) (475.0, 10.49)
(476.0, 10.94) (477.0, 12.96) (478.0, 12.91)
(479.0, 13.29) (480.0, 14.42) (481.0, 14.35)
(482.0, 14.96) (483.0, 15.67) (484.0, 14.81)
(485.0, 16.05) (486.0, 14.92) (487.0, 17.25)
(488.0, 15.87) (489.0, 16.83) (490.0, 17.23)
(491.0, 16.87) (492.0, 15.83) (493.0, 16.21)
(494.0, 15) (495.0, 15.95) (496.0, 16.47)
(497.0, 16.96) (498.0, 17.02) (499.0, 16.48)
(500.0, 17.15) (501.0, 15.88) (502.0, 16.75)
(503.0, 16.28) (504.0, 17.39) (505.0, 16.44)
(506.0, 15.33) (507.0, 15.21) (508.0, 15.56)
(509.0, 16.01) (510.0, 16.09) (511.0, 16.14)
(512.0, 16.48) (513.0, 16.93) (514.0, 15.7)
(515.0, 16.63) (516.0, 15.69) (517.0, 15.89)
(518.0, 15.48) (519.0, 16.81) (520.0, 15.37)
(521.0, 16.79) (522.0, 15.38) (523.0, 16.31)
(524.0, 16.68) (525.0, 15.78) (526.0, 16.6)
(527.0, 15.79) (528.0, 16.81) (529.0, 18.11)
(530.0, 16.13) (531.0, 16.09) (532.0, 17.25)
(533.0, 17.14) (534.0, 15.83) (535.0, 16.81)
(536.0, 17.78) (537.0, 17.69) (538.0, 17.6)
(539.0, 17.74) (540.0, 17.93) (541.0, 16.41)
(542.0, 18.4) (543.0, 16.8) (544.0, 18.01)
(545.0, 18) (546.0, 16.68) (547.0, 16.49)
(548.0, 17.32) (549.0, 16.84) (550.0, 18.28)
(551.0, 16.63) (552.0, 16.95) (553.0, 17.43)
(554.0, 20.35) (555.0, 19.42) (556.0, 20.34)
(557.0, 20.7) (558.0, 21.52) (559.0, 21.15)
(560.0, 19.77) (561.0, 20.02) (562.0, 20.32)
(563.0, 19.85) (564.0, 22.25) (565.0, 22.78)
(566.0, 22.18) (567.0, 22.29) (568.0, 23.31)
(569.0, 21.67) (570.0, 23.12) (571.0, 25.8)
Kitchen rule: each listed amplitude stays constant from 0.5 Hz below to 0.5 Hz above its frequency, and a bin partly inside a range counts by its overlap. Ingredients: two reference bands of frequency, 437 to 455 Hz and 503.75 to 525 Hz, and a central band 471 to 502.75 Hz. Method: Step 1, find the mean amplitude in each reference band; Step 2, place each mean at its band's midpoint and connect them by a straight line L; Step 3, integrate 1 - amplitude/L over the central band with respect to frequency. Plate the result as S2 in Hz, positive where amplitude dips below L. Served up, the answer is 2.3 Hz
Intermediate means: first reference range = 15.8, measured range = 14.8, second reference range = 16.1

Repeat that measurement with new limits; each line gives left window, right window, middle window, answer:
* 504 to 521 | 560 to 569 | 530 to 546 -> 1.3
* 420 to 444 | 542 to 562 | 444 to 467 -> 2.0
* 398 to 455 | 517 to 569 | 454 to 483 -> 6.2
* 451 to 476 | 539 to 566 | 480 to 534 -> -0.1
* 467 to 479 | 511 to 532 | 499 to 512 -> -1.5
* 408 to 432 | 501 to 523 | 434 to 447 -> 0.7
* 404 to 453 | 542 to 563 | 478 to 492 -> 1.6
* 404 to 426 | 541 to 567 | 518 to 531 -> 1.6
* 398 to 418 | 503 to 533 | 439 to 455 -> 1.0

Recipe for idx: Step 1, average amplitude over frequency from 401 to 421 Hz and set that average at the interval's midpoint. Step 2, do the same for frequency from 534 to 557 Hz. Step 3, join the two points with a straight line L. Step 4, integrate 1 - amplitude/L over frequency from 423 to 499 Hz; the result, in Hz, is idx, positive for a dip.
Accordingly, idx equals 9.8 Hz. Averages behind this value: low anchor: 17.1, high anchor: 17.7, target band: 15.1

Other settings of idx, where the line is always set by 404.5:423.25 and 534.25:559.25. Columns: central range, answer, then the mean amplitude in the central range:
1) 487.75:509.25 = 1.7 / 16.3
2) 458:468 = 1.8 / 14.3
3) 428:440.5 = 0.7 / 16.2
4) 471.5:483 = 3.3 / 12.5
